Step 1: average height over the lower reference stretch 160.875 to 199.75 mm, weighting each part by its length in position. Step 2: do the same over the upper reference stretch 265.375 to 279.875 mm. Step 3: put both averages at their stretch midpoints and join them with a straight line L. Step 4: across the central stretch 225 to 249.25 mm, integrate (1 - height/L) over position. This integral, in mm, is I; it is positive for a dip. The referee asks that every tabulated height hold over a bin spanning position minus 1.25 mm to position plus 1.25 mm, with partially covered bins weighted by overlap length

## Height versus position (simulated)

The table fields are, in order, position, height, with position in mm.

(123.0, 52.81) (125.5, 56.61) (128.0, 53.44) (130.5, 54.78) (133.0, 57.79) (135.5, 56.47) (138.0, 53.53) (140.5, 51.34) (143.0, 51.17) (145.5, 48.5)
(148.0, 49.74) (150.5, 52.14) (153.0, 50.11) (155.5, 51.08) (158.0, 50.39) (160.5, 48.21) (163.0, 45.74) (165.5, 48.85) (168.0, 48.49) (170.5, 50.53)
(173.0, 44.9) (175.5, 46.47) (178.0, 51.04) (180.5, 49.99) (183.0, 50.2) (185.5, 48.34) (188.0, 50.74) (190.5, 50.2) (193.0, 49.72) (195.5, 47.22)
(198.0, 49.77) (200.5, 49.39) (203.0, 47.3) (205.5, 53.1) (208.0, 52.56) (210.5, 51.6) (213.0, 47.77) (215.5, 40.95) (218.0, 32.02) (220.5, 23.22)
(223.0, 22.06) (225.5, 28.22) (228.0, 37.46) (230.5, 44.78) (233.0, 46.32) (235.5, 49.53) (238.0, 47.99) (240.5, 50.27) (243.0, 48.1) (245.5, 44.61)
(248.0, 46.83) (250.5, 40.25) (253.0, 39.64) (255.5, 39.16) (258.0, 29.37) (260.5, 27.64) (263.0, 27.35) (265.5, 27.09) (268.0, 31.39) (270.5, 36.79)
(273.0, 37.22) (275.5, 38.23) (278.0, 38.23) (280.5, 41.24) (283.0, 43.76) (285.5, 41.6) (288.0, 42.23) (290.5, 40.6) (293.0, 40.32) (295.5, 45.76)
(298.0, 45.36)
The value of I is -2.5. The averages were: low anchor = 48.8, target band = 44.9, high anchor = 35.7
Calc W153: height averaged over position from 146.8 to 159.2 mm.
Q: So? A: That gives 50.7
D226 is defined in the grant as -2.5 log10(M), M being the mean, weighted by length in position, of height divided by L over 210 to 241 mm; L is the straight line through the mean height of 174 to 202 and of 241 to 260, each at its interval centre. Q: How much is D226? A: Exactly 0.12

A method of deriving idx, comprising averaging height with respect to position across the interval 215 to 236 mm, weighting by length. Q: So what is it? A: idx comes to 35.4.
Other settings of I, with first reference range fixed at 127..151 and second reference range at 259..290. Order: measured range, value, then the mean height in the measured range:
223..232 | 1.5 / 35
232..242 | -1.9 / 48.6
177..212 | -3.1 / 50.1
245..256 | -0.8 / 42.1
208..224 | 2.1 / 37.8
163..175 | 0.3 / 47.8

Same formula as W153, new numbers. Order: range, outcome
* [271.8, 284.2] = 39.7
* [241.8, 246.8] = 46.3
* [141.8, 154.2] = 50.3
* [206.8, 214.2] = 50.6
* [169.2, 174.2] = 47.8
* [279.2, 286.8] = 42.2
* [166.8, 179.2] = 48.3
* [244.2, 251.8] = 43.9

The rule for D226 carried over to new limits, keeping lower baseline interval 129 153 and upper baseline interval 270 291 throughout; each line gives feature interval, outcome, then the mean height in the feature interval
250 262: 0.22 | 34.7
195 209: -0.06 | 50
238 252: -0.07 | 46.1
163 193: 0.01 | 49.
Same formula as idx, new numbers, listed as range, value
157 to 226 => 45.9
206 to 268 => 39.4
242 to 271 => 36.4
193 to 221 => 45.8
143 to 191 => 49.3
